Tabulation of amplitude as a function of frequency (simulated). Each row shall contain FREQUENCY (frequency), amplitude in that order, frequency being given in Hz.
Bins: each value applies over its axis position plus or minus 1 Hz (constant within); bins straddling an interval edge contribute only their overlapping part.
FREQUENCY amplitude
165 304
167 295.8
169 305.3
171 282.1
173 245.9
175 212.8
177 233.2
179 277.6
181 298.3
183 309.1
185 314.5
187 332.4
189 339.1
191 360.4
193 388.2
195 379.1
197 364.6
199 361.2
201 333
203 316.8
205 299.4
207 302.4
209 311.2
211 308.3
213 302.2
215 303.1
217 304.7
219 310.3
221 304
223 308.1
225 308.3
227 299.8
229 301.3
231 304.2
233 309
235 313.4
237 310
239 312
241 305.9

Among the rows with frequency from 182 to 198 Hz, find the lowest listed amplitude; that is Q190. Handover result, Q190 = 309.1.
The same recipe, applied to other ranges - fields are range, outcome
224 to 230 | 299.8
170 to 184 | 212.8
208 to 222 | 302.2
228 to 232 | 301.3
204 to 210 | 299.4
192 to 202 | 333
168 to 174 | 245.9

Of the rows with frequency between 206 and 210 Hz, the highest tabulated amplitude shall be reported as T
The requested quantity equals 311.2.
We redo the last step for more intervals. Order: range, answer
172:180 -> 277.6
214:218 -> 304.7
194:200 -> 379.1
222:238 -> 313.4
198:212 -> 361.2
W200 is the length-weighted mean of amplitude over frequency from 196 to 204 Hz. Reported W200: 344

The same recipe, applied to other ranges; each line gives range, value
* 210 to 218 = 305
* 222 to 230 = 304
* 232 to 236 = 311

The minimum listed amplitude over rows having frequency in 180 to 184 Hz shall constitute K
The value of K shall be 298.3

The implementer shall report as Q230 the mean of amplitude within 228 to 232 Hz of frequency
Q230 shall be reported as 303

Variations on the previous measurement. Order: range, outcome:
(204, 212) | 305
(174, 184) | 266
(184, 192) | 337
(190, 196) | 376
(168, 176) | 262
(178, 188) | 306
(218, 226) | 308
